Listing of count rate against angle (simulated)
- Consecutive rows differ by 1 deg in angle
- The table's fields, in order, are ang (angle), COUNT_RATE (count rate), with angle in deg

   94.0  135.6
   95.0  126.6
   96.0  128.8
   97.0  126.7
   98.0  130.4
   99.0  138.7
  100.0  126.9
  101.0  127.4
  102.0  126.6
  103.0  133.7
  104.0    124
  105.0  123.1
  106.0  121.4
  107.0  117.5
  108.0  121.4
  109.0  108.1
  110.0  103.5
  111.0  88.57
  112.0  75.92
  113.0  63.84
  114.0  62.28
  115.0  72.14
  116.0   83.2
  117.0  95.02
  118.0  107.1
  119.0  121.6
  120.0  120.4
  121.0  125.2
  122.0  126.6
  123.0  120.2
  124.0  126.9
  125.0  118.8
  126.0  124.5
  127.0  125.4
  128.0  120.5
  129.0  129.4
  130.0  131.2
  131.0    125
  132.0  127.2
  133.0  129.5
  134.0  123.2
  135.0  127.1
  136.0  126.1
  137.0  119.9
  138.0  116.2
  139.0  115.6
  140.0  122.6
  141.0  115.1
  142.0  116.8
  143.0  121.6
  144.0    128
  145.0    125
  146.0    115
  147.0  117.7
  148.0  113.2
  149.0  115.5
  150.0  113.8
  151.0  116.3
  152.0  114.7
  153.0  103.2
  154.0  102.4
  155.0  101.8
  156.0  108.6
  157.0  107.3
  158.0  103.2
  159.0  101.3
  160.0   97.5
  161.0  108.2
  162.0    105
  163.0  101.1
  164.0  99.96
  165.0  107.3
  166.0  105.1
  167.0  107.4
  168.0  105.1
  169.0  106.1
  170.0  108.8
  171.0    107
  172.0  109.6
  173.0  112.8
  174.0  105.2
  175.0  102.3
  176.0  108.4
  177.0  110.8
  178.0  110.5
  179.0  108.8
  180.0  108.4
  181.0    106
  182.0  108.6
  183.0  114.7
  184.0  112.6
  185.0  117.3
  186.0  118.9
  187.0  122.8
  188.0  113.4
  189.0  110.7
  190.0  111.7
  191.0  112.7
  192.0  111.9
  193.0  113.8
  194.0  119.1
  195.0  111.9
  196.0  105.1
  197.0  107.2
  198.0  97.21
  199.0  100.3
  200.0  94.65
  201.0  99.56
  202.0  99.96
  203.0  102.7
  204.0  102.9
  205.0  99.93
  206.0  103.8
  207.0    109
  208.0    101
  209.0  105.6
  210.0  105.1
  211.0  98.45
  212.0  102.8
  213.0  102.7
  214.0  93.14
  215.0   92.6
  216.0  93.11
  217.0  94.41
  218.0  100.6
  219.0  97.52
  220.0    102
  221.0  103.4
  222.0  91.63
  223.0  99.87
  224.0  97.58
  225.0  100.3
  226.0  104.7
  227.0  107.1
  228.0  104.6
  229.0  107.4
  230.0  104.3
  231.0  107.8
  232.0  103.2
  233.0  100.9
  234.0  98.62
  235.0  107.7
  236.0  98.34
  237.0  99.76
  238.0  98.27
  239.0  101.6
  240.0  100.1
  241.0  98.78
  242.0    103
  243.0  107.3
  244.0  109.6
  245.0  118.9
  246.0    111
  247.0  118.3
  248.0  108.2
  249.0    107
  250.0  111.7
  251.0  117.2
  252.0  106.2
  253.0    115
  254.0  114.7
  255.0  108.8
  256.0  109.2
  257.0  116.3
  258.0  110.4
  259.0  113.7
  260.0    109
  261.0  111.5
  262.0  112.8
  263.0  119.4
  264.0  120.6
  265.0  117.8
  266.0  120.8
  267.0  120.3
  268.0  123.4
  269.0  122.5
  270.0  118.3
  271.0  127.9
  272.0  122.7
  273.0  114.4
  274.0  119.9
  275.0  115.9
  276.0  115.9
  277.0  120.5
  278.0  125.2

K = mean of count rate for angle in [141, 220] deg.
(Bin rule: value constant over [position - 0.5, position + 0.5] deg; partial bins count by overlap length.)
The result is 107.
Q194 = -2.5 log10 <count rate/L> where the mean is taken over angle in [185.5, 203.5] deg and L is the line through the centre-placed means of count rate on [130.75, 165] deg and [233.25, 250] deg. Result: 0.01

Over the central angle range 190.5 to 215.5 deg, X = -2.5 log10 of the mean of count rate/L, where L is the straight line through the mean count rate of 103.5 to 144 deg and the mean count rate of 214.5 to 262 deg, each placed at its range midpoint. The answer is 0.04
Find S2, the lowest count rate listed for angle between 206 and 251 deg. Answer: 91.63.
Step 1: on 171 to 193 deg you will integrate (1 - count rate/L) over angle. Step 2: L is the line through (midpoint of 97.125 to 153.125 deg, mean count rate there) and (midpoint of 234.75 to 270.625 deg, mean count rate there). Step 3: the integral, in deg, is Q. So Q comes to 0.5 deg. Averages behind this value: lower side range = 116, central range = 111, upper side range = 111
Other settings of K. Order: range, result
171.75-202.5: 109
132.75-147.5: 121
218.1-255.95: 105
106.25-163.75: 112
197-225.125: 99.8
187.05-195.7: 113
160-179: 107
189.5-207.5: 106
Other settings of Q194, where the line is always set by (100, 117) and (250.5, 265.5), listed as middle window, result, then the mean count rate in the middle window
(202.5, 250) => 0.088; 103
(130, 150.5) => -0.145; 121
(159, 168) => 0.036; 104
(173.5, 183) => 0.003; 108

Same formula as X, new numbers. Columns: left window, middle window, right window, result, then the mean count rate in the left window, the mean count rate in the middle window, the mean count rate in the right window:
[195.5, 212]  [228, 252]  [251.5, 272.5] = 0.05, 102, 106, 116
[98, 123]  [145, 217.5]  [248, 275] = 0.05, 110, 107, 116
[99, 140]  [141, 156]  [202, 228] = -0.04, 115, 114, 101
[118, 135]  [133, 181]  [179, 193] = 0.07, 124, 111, 113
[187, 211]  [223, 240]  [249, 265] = 0.08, 106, 102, 113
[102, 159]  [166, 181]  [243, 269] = 0.06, 114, 108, 114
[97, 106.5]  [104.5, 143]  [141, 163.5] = 0.06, 128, 113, 111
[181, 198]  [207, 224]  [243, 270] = 0.14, 113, 99.2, 114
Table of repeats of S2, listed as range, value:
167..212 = 94.65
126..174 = 97.5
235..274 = 98.27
